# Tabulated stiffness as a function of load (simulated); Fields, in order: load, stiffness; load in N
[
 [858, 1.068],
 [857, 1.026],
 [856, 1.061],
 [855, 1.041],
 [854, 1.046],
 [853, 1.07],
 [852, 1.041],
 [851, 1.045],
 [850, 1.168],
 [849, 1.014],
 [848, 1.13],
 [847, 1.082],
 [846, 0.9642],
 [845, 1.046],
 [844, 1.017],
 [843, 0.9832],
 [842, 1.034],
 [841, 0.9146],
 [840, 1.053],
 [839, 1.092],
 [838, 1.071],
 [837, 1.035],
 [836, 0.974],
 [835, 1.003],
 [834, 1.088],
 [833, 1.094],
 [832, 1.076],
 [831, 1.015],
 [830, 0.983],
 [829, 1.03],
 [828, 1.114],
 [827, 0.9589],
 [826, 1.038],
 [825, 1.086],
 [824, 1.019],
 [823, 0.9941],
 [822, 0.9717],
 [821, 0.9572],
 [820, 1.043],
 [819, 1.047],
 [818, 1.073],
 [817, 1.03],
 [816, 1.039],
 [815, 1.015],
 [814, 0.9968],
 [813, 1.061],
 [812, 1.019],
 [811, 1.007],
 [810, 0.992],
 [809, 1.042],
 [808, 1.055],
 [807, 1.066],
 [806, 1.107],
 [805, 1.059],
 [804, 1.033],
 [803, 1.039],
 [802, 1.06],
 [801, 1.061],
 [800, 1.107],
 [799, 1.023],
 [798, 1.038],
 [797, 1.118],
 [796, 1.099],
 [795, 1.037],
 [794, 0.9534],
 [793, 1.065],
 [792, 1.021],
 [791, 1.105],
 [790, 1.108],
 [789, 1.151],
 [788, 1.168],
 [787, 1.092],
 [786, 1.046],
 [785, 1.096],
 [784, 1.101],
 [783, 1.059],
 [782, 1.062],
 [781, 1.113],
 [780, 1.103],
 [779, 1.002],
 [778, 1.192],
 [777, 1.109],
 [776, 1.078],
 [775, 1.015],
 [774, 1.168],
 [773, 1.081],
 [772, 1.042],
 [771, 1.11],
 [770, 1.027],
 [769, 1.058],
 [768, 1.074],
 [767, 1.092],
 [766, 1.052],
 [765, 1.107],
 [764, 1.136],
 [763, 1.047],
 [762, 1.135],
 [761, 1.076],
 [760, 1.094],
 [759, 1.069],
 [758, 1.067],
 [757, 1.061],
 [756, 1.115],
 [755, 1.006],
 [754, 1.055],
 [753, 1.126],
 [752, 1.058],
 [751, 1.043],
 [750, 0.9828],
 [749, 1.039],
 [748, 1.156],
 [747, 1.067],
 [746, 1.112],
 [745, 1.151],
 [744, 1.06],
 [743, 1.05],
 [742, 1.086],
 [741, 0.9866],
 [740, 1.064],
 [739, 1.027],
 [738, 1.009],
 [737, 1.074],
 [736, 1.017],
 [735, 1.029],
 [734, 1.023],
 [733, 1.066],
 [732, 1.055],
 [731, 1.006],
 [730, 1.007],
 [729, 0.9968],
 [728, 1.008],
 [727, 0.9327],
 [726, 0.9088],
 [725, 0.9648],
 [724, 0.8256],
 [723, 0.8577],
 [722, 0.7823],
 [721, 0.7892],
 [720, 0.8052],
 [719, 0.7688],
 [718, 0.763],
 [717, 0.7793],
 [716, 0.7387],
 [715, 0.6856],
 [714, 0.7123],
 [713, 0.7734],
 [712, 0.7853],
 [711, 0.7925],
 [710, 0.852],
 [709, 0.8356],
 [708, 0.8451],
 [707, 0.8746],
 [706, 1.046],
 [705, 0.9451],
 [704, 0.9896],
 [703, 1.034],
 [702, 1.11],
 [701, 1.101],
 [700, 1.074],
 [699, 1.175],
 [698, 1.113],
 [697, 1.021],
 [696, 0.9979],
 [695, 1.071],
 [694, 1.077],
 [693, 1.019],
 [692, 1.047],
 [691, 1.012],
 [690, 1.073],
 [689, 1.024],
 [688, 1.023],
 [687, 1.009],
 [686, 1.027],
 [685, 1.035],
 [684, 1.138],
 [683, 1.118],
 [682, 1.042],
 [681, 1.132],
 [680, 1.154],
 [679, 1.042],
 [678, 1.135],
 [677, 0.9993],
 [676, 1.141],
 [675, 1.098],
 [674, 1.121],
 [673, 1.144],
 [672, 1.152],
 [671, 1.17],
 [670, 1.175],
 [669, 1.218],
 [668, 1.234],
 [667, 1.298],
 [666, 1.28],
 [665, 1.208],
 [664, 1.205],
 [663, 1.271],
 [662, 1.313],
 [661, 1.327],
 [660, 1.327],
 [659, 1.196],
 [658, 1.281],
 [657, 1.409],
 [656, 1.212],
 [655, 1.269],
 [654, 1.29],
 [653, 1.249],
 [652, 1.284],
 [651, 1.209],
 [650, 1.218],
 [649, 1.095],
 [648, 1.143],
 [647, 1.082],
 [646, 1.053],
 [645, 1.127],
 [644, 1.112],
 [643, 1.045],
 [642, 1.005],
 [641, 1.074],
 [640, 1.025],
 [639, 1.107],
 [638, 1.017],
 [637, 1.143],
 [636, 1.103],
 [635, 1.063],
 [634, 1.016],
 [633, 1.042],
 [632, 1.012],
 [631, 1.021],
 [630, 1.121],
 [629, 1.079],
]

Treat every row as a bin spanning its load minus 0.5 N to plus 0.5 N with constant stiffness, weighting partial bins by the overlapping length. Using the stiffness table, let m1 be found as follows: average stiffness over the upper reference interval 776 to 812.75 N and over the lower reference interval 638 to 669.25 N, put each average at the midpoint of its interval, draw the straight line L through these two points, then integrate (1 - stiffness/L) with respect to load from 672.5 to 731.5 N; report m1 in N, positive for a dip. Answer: 9.3 N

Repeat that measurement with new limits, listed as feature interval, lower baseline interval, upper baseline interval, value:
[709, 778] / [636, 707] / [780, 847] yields 5.7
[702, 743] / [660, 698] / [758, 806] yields 7.0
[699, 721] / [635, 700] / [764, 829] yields 4.7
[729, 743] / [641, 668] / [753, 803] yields 1.1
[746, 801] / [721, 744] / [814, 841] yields -3.9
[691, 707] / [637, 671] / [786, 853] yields 1.4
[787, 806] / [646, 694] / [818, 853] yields -0.1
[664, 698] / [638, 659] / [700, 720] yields -3.3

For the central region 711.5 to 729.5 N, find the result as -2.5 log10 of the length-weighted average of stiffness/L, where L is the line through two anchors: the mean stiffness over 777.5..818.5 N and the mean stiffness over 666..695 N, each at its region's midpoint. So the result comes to 0.30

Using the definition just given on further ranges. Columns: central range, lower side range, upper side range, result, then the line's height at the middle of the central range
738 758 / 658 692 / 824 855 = 0.04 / 1.1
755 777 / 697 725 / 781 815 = -0.09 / 0.998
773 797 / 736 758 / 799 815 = -0.03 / 1.05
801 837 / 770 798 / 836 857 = 0.03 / 1.06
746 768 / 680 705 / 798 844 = -0.03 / 1.05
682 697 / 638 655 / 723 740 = 0.02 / 1.06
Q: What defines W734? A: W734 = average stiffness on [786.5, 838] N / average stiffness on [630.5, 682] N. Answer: 0.90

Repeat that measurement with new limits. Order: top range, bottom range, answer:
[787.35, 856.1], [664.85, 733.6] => 1.04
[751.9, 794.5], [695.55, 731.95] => 1.19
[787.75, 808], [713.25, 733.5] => 1.23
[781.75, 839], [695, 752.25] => 1.09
